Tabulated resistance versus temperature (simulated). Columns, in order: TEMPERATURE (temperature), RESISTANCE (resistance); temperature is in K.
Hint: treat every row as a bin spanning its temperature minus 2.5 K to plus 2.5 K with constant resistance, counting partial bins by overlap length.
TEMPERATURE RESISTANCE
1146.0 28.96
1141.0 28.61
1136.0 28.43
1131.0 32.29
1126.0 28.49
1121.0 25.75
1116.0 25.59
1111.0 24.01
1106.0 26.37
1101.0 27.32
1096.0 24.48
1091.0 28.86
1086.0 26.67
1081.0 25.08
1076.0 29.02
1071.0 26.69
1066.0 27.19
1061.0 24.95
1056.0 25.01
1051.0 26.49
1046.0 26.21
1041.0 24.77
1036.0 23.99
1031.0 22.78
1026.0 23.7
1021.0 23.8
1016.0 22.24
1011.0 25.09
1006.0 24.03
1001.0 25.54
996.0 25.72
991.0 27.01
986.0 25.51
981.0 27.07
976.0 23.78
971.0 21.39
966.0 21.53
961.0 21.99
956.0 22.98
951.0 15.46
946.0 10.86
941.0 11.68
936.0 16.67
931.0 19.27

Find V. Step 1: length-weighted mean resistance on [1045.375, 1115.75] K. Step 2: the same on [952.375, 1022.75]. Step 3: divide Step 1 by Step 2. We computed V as 1.1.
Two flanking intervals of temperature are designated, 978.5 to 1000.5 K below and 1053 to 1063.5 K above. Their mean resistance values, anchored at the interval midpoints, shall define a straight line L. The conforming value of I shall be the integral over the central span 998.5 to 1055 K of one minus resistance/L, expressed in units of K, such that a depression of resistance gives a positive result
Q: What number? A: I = 2.6 K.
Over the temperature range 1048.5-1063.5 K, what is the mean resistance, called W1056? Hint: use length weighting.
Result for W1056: 25.5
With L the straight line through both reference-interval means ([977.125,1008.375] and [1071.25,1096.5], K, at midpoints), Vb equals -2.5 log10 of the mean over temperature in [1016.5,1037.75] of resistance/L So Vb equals 0.122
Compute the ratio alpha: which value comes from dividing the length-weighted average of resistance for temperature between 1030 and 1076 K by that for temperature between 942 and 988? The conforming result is 1.2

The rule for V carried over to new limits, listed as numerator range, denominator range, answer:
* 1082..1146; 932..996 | 1.32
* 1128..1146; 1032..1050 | 1.19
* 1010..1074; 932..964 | 1.48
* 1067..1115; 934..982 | 1.39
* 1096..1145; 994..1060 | 1.11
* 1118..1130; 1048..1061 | 1.08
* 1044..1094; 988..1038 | 1.09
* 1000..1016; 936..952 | 1.87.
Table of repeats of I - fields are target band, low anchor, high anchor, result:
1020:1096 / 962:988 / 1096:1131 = -0.7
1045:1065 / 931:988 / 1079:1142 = -1.1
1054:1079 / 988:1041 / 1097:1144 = -0.7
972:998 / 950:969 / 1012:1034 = -4.4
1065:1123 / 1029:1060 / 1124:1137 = 2.8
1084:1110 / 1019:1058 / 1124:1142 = 1.0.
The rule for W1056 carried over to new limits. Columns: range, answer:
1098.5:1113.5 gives 25.9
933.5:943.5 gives 14.2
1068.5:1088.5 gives 26.9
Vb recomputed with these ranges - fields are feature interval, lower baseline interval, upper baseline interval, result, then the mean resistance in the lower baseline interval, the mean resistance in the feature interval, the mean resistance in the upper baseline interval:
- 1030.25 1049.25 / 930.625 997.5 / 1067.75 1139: -0.02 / 20.8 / 24.7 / 27.1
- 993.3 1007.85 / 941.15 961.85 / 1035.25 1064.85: -0.19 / 16.8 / 25.2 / 25.4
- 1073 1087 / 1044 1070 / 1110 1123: -0.05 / 26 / 26.9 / 25.2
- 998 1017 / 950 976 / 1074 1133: -0.06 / 21.3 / 24.4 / 26.9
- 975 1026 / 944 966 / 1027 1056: -0.15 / 18.4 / 25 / 24.8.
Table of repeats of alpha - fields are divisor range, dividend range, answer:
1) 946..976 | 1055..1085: 1.31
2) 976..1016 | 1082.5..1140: 1.07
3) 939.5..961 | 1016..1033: 1.44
